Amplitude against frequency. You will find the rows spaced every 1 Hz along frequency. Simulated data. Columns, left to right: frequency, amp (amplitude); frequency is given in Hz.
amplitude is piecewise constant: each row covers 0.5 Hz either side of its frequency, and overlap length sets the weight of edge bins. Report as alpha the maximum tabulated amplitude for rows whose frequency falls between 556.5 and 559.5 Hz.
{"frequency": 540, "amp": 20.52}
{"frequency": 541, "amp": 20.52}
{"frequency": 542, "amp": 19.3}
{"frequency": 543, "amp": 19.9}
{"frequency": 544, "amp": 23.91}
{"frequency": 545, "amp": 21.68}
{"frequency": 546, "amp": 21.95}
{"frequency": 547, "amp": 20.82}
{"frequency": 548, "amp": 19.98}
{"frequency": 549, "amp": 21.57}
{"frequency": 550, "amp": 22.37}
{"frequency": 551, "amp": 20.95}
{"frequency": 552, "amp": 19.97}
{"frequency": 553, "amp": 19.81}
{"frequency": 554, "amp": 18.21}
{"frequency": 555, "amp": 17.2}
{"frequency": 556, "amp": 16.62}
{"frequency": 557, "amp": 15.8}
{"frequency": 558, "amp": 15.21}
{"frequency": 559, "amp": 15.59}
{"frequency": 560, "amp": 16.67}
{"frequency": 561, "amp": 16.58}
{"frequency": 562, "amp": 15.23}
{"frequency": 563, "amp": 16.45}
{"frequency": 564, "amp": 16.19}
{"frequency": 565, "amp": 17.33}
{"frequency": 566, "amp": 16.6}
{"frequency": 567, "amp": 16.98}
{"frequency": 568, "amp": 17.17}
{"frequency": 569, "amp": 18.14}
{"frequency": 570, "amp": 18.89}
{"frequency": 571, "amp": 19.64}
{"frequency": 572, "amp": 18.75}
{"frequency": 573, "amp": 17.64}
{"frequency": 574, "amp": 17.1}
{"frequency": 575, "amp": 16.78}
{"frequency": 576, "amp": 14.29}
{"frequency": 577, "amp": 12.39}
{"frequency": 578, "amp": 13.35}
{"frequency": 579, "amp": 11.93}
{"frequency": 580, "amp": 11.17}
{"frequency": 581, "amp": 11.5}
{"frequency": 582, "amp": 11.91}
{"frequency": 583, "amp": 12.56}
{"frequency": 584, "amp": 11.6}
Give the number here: 15.8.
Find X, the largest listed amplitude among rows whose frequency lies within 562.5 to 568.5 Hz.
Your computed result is 17.33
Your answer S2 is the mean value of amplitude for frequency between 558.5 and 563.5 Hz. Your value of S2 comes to 16.1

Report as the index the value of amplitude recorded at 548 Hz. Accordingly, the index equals 19.98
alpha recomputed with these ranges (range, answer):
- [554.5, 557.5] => 17.2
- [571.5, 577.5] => 18.75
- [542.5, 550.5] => 23.91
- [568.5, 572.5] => 19.64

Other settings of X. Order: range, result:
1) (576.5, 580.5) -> 13.35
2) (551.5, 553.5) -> 19.97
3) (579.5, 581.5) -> 11.5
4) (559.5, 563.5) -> 16.67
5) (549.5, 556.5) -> 22.37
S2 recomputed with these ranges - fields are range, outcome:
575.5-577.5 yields 13.3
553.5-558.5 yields 16.6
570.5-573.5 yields 18.7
